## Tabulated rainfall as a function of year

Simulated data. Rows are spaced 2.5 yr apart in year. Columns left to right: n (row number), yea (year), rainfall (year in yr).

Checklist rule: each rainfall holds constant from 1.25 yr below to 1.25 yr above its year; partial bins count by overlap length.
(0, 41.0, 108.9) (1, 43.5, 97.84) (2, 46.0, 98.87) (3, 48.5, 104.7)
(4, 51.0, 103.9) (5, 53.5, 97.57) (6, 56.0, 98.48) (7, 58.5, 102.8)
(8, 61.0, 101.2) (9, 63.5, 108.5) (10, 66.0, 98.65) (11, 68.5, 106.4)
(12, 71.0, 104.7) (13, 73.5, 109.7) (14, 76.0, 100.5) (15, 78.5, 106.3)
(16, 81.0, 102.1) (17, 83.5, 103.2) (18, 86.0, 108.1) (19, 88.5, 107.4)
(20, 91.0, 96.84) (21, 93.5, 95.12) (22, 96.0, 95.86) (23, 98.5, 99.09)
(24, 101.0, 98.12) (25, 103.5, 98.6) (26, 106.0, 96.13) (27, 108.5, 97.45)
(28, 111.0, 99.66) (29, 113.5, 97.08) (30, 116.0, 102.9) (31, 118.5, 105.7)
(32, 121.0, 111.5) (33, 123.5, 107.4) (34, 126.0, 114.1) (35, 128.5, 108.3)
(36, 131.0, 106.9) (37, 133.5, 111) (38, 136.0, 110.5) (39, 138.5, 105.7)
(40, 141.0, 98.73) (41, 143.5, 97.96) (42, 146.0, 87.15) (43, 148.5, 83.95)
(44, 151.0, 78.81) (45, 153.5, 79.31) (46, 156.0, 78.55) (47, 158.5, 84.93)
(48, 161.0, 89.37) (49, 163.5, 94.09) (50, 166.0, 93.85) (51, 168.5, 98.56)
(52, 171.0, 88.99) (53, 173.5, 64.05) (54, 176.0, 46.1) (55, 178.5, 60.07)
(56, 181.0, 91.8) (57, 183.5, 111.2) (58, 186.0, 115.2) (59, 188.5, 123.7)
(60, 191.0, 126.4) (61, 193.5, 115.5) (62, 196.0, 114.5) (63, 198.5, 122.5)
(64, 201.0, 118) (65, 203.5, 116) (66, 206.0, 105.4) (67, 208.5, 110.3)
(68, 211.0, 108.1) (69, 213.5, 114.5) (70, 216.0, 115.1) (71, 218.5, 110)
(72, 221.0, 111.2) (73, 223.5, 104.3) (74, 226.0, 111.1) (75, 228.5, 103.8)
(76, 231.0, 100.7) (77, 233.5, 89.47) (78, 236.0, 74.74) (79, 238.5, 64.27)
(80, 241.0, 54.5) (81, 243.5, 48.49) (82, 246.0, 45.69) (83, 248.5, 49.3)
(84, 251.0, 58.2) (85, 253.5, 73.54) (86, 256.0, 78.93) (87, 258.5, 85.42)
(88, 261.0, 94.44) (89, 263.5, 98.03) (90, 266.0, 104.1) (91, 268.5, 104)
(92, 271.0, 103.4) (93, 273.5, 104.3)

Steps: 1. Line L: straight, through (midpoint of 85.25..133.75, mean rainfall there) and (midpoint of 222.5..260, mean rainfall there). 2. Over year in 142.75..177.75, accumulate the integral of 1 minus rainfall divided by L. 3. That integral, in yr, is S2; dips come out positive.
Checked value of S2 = 3.7 yr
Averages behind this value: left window 103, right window 76.1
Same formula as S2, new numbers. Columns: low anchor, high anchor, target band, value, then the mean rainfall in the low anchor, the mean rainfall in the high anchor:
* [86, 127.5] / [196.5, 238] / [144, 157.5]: 2.7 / 102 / 107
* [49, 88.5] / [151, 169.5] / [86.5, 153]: -4.0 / 104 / 87.6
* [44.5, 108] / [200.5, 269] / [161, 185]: 2.8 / 102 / 90.7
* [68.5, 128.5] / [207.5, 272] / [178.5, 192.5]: -2.2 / 103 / 88.9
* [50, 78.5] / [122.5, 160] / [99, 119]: 0.0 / 103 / 96.8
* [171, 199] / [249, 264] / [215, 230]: -3.6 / 98.1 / 79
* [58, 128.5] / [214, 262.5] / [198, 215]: -5.0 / 103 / 83.4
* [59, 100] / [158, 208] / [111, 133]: -1.1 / 103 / 99.4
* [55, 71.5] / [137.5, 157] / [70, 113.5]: -1.3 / 103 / 88.7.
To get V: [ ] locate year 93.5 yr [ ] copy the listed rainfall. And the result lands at 95.12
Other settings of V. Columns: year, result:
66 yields 98.65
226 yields 111.1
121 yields 111.5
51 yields 103.9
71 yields 104.7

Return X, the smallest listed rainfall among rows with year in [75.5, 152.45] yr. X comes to 78.81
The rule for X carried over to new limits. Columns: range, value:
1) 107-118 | 97.08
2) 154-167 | 78.55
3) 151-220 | 46.1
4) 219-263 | 45.69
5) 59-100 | 95.12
